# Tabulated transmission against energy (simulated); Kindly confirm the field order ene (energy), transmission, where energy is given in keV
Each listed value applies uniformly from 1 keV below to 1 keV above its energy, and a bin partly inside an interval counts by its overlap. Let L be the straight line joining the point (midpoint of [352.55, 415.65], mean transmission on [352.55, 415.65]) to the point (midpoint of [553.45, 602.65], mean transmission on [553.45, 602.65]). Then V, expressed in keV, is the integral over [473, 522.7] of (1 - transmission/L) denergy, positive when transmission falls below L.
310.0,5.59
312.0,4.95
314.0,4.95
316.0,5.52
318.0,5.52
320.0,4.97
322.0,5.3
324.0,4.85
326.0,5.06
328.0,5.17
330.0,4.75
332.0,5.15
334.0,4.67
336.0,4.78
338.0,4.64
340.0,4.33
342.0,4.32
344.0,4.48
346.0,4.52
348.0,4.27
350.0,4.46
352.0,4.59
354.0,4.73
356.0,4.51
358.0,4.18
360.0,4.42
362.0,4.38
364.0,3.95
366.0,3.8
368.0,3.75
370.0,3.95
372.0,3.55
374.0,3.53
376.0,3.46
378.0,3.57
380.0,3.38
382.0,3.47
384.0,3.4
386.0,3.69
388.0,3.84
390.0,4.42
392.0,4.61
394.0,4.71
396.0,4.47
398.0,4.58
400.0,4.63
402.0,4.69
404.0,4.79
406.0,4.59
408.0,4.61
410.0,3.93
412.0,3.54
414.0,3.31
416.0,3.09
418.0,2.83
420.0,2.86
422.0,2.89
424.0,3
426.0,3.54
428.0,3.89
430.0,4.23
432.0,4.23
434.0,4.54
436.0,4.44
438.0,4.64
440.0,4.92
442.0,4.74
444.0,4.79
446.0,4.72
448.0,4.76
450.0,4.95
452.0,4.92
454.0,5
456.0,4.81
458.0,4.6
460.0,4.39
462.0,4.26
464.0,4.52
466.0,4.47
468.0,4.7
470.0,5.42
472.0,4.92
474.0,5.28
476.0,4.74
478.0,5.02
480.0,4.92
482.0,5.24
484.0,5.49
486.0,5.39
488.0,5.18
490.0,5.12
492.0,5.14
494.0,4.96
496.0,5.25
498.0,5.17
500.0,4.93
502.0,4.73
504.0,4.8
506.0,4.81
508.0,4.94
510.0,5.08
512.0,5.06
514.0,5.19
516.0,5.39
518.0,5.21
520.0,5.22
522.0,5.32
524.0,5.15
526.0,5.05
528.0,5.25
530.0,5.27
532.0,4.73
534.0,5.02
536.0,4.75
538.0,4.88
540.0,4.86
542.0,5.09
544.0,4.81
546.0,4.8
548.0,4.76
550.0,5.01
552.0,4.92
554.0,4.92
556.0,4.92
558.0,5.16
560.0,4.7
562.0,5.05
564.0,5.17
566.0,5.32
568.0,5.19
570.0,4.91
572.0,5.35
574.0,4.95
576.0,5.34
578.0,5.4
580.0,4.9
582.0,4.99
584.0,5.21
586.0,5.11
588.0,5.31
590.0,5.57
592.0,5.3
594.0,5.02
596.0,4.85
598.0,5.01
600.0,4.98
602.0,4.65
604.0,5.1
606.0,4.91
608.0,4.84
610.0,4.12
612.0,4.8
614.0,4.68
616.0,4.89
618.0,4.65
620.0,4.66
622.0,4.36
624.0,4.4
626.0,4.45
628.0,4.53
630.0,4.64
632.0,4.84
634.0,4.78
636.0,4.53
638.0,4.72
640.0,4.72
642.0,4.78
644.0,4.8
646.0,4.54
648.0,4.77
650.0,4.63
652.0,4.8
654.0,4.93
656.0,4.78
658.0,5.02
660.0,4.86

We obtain -4.6 keV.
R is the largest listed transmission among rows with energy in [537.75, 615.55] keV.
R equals 5.57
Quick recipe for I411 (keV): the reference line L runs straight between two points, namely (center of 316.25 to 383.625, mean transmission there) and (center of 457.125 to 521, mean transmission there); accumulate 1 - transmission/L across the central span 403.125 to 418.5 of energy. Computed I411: 2.59 keV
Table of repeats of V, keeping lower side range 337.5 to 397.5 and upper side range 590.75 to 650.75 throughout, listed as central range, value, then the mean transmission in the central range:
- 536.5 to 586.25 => -4.7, 5.02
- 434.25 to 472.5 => -3.6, 4.73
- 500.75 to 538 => -4.7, 5.05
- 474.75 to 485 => -1.6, 5.09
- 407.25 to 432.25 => 4.3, 3.5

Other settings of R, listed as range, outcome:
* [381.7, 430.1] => 4.79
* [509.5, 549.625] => 5.39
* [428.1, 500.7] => 5.49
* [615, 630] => 4.89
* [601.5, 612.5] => 5.1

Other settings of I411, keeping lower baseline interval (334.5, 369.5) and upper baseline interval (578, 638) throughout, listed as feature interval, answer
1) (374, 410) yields 2.3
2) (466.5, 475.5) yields -0.9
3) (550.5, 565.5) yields -0.8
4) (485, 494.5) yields -1.1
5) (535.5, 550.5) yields -0.5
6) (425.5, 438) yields 0.8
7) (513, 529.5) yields -1.9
